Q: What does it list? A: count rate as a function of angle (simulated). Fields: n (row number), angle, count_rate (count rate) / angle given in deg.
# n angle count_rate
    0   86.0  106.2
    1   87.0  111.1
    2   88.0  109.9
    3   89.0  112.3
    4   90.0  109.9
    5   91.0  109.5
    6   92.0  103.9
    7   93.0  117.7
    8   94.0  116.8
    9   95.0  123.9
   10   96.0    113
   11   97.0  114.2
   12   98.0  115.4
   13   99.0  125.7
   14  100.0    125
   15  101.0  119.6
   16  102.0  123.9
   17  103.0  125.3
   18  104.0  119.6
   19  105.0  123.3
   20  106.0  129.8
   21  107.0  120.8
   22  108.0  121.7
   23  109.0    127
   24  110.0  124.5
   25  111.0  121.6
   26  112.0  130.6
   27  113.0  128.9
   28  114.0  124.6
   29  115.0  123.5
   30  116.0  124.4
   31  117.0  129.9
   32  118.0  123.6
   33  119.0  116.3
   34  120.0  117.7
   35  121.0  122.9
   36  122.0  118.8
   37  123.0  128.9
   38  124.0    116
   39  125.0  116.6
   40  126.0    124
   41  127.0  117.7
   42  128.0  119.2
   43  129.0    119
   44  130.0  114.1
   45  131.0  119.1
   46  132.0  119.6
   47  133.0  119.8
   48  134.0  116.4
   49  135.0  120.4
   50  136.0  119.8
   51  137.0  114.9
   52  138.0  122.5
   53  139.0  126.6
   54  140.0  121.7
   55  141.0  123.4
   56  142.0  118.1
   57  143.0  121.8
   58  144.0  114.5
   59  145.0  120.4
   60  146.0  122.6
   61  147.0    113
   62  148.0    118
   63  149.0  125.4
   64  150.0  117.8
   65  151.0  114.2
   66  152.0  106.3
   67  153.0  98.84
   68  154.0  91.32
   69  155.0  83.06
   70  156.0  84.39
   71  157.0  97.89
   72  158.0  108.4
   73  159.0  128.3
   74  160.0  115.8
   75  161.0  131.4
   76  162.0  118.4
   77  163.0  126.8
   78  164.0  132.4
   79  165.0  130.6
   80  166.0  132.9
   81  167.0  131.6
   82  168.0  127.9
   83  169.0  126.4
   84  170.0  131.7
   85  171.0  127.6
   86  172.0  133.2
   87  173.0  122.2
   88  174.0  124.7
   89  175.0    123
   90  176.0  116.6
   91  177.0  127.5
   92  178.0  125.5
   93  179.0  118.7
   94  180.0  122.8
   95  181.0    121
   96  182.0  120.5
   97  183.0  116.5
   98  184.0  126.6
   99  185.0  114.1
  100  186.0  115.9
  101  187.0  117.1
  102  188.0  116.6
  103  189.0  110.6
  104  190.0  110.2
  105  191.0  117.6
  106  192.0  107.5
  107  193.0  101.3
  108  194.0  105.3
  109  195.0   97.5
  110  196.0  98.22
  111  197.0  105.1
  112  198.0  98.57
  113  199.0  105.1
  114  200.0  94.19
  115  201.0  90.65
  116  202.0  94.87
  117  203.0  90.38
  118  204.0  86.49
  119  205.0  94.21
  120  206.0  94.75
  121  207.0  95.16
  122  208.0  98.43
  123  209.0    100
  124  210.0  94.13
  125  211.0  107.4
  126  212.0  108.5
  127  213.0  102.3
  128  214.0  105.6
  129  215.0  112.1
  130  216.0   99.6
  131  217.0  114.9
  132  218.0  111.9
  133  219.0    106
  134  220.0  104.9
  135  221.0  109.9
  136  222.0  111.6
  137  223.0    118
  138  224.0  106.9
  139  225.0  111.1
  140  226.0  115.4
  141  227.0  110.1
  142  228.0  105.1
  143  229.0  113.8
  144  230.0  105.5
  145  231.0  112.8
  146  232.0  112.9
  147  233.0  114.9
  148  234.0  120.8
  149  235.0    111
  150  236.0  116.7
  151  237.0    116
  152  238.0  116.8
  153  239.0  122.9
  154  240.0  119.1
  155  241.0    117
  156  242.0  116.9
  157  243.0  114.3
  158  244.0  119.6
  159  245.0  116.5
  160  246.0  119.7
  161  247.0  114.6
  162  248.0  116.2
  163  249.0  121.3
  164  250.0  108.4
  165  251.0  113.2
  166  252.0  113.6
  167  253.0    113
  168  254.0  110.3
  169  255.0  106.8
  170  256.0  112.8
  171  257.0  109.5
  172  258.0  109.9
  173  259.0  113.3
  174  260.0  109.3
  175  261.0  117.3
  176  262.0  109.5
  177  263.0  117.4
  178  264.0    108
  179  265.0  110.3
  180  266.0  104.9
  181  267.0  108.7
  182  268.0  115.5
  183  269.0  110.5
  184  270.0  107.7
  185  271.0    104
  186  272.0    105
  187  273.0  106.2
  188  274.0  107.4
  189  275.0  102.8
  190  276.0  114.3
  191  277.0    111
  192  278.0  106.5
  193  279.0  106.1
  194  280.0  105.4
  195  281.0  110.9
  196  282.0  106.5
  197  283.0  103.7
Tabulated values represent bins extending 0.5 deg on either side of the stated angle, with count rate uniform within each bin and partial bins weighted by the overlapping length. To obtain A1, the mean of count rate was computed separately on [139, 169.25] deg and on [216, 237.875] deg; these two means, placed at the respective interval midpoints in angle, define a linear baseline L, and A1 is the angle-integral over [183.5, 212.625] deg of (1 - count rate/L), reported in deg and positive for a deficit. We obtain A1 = 2.7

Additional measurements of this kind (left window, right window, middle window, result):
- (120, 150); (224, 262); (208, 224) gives 1.2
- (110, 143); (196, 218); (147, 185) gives -2.9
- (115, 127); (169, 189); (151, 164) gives 1.4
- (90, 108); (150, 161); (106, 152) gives -3.9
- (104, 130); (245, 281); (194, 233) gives 3.6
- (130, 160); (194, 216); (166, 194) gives -4.0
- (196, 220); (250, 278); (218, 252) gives -2.9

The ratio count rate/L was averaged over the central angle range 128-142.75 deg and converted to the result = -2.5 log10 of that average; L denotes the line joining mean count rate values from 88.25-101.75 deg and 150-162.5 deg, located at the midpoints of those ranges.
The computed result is -0.091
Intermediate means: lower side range 116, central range 120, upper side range 107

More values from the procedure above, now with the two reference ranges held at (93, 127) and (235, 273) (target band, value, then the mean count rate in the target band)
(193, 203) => 0.18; 98.5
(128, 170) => 0.02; 118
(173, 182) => -0.04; 122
